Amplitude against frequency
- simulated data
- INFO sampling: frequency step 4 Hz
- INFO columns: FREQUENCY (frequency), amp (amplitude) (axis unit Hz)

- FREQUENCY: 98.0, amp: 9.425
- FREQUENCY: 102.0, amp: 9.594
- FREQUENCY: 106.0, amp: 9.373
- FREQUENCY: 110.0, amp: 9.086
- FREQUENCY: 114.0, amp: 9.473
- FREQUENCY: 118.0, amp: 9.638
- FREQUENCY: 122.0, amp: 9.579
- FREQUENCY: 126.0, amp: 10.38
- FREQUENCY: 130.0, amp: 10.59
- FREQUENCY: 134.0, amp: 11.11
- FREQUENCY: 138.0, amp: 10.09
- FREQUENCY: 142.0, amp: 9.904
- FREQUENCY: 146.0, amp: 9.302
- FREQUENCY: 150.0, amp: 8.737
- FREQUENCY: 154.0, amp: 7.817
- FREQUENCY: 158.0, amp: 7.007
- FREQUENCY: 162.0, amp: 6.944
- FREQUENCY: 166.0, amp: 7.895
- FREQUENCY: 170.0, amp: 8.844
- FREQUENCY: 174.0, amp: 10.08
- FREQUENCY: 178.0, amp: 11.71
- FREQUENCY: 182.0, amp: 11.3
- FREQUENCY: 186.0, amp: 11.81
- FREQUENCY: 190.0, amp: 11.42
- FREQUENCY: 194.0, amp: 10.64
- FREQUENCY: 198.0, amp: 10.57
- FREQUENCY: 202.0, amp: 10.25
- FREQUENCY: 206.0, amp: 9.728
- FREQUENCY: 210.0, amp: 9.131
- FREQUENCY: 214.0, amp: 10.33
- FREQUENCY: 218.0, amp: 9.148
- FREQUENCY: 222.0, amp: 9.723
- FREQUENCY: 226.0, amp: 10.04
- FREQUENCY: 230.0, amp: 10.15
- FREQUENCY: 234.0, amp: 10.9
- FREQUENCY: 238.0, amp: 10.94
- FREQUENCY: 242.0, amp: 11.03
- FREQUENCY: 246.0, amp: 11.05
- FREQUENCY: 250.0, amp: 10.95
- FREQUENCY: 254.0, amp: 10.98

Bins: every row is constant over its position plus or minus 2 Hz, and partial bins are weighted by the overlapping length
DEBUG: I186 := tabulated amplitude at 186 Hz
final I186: 11.81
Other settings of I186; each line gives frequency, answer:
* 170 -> 8.844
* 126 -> 10.38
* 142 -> 9.904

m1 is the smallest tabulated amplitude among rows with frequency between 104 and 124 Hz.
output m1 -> 9.086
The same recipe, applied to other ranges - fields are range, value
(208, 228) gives 9.131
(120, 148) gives 9.302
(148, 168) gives 6.944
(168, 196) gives 8.844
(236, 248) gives 10.94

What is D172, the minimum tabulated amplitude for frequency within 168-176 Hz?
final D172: 8.844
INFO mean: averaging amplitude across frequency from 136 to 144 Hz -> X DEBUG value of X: 10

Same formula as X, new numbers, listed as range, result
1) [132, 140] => 10.6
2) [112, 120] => 9.56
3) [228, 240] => 10.7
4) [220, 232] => 9.97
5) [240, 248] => 11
